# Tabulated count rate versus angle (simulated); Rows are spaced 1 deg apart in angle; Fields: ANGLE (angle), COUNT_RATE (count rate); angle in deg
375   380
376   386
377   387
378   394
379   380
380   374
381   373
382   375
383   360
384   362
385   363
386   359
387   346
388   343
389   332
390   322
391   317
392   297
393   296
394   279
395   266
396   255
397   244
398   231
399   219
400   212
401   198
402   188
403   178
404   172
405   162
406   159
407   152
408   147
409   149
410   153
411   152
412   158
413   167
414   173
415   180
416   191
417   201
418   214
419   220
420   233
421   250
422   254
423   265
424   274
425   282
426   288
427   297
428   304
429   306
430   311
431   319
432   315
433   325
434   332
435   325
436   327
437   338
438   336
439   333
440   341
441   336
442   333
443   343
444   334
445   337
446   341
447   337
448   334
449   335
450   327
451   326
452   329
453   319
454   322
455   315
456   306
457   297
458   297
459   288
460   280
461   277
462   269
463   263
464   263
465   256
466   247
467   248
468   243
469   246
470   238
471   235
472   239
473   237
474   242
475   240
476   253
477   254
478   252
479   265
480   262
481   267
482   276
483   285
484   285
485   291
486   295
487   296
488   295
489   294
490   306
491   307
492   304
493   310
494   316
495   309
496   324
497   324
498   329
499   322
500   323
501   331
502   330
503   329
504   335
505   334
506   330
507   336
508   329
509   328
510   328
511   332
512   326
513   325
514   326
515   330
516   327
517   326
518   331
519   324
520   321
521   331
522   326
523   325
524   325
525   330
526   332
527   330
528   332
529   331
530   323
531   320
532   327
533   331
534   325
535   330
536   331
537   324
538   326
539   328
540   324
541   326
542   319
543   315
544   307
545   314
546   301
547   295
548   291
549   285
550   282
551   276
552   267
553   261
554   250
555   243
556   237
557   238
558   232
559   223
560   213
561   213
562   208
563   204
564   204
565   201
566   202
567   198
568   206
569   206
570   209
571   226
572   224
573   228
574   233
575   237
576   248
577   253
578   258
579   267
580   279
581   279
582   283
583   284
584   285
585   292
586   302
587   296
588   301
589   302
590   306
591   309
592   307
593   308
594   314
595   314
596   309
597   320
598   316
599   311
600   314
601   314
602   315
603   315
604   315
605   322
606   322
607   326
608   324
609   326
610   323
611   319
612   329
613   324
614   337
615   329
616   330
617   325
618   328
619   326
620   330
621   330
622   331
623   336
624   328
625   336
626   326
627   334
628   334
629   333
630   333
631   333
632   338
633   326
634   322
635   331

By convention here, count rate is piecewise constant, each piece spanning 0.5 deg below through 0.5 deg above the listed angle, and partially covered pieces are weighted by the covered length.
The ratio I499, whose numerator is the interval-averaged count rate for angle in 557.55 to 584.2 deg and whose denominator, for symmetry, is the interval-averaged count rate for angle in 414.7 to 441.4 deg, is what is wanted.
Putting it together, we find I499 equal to 0.8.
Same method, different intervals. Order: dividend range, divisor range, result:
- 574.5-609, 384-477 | 1.11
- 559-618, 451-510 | 0.96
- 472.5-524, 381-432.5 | 1.22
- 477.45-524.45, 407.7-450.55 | 1.14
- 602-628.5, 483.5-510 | 1.03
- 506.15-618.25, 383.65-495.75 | 1.08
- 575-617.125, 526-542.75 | 0.93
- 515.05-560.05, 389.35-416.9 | 1.46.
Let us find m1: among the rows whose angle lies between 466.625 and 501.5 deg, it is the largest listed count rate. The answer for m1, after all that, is 331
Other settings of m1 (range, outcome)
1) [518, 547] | 332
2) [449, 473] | 335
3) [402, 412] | 188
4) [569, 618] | 337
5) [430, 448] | 343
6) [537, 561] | 328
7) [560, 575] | 237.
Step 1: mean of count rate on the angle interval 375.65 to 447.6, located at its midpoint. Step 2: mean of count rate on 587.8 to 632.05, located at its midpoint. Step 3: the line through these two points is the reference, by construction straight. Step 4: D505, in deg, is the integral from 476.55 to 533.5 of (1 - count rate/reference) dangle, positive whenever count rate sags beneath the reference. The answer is -2.9 deg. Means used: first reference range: 279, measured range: 315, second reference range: 322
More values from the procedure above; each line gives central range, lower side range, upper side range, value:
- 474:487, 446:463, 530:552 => 1.7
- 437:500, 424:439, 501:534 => 5.1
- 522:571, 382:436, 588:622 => 3.2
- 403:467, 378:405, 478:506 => 6.0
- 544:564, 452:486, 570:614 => 2.2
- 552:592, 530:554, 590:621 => 8.4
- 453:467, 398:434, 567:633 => -2.4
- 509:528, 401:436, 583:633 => -3.4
